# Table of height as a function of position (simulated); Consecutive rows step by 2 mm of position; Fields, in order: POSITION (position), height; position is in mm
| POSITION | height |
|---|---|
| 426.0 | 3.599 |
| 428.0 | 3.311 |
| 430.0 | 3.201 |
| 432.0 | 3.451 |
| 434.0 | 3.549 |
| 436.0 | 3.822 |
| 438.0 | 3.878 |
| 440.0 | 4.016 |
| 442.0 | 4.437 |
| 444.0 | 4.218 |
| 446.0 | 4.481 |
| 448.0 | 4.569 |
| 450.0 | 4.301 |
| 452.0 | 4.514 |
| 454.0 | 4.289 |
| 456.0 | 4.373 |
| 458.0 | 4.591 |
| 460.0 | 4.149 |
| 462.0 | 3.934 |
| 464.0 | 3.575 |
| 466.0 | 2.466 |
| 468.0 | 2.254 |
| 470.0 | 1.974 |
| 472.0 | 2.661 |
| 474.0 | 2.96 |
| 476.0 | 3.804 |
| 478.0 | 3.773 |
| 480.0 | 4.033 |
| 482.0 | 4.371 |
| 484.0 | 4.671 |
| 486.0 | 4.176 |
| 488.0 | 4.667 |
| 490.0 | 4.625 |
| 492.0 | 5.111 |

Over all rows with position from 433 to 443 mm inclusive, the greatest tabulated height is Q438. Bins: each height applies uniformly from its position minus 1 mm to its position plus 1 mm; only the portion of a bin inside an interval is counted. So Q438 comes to 4.437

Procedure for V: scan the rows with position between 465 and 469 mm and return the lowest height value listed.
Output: 2.254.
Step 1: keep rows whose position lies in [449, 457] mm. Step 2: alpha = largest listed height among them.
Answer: 4.514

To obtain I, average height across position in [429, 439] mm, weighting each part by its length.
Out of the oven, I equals 3.58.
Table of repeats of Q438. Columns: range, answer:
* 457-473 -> 4.591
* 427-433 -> 3.451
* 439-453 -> 4.569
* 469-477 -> 3.804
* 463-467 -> 3.575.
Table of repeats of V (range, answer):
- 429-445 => 3.201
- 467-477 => 1.974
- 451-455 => 4.289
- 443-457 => 4.218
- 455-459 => 4.373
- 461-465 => 3.575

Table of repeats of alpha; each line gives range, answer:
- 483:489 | 4.671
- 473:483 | 4.371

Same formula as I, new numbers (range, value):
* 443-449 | 4.42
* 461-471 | 2.84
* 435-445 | 4.07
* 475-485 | 4.13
